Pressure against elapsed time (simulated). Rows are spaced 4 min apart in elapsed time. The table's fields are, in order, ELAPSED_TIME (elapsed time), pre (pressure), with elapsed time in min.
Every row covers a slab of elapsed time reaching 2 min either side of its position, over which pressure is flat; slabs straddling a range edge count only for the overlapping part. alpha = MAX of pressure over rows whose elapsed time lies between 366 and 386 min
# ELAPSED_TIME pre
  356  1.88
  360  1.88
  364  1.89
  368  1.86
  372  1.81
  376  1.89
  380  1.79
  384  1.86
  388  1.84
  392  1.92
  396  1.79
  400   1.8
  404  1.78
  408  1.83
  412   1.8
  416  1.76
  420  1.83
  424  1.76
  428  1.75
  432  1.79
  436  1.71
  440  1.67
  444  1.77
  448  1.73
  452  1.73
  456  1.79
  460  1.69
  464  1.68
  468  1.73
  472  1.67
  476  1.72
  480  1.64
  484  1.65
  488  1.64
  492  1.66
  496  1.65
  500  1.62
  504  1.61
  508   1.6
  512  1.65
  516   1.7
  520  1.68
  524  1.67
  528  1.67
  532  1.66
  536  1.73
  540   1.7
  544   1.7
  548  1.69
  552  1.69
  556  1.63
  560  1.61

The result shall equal 1.89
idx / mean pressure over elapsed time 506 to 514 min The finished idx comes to 1.62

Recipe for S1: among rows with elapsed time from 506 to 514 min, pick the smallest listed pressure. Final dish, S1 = 1.6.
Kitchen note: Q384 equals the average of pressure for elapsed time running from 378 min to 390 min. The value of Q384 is 1.83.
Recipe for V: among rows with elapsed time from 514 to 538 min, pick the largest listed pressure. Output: 1.73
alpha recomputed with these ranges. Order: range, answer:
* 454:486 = 1.79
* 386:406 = 1.92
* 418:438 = 1.83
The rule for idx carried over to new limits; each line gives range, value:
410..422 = 1.8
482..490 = 1.65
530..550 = 1.7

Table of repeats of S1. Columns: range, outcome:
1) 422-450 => 1.67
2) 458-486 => 1.64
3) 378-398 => 1.79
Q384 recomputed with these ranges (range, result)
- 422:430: 1.75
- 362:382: 1.85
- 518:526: 1.67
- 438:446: 1.72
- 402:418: 1.79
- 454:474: 1.71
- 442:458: 1.75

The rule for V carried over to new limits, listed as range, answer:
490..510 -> 1.66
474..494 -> 1.72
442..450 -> 1.77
